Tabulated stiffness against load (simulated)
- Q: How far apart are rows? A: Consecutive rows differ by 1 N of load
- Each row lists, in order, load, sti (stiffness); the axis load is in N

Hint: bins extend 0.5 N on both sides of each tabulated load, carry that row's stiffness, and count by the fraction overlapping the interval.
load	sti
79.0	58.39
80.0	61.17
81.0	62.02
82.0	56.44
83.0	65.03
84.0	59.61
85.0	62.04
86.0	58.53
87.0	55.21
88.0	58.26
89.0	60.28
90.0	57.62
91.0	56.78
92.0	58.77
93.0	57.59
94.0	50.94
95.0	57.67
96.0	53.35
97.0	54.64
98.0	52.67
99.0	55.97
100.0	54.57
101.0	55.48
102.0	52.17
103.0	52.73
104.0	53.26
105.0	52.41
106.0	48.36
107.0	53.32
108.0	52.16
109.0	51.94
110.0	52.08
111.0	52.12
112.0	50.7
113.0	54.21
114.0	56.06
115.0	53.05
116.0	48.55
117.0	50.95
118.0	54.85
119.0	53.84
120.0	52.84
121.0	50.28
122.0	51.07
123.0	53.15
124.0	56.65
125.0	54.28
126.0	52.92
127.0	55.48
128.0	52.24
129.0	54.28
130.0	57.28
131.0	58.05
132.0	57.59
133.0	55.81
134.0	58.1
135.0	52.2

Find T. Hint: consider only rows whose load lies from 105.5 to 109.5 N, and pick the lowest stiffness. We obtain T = 48.36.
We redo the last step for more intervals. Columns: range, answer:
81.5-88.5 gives 55.21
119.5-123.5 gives 50.28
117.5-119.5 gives 53.84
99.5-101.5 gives 54.57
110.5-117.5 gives 48.55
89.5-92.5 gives 56.78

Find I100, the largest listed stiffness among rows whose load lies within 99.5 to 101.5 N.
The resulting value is 55.48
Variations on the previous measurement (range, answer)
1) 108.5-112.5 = 52.12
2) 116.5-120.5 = 54.85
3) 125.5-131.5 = 58.05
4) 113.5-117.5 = 56.06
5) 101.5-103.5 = 52.73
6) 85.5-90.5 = 60.28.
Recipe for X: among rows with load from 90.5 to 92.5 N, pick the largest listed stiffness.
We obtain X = 58.77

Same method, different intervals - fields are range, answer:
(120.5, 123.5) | 53.15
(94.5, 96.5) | 57.67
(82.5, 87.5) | 65.03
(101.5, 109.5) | 53.32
